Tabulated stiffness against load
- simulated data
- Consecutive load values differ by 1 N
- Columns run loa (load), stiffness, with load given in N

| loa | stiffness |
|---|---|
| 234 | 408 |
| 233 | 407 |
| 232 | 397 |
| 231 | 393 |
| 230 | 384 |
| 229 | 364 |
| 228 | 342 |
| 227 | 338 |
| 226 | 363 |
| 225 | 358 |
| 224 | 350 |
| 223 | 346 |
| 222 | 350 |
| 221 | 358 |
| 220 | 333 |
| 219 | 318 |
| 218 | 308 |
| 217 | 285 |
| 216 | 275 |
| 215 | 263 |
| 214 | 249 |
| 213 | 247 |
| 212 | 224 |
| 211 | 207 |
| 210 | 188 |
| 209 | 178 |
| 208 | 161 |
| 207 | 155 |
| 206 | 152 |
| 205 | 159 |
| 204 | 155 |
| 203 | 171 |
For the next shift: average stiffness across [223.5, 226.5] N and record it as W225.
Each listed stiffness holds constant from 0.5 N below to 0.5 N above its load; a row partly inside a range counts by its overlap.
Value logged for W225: 357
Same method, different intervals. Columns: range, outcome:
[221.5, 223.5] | 348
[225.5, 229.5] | 352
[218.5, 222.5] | 340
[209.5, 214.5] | 223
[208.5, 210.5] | 183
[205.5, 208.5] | 156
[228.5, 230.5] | 374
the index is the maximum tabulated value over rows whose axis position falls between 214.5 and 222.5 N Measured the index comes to 358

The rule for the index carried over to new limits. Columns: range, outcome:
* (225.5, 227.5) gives 363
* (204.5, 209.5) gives 178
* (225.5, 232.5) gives 397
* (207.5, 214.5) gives 249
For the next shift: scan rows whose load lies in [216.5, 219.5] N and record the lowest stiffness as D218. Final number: 285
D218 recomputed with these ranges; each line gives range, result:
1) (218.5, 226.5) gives 318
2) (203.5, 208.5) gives 152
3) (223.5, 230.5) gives 338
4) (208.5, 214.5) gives 178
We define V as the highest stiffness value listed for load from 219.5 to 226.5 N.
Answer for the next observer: 363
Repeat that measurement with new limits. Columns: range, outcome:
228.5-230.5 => 384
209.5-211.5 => 207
